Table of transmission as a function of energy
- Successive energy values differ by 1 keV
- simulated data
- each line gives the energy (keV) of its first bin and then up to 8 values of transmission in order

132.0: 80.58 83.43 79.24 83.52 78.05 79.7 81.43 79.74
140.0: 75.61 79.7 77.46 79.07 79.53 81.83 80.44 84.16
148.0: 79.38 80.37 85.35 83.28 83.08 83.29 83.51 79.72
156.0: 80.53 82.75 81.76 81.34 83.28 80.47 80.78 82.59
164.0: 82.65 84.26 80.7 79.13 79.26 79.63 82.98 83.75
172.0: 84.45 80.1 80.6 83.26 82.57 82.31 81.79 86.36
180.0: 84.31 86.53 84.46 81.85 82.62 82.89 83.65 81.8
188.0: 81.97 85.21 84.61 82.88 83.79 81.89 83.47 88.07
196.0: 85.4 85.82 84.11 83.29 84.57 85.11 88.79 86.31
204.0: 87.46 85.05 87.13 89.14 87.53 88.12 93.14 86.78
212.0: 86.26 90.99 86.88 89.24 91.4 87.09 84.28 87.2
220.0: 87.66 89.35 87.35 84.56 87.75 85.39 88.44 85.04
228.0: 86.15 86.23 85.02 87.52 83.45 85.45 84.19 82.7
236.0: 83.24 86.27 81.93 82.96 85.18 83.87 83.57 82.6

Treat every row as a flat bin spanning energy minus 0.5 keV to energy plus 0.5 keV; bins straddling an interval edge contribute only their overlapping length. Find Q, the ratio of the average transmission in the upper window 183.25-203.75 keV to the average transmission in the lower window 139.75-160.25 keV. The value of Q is 1.04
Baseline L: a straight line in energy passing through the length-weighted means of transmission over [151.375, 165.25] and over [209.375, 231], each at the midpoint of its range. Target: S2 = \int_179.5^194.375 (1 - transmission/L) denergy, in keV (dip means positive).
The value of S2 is 0.2 keV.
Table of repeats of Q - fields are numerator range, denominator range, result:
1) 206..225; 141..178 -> 1.08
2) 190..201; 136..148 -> 1.06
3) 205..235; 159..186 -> 1.06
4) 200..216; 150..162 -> 1.07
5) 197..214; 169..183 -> 1.05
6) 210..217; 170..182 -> 1.07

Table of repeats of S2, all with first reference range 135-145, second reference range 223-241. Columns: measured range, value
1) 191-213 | -0.82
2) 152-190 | -0.56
